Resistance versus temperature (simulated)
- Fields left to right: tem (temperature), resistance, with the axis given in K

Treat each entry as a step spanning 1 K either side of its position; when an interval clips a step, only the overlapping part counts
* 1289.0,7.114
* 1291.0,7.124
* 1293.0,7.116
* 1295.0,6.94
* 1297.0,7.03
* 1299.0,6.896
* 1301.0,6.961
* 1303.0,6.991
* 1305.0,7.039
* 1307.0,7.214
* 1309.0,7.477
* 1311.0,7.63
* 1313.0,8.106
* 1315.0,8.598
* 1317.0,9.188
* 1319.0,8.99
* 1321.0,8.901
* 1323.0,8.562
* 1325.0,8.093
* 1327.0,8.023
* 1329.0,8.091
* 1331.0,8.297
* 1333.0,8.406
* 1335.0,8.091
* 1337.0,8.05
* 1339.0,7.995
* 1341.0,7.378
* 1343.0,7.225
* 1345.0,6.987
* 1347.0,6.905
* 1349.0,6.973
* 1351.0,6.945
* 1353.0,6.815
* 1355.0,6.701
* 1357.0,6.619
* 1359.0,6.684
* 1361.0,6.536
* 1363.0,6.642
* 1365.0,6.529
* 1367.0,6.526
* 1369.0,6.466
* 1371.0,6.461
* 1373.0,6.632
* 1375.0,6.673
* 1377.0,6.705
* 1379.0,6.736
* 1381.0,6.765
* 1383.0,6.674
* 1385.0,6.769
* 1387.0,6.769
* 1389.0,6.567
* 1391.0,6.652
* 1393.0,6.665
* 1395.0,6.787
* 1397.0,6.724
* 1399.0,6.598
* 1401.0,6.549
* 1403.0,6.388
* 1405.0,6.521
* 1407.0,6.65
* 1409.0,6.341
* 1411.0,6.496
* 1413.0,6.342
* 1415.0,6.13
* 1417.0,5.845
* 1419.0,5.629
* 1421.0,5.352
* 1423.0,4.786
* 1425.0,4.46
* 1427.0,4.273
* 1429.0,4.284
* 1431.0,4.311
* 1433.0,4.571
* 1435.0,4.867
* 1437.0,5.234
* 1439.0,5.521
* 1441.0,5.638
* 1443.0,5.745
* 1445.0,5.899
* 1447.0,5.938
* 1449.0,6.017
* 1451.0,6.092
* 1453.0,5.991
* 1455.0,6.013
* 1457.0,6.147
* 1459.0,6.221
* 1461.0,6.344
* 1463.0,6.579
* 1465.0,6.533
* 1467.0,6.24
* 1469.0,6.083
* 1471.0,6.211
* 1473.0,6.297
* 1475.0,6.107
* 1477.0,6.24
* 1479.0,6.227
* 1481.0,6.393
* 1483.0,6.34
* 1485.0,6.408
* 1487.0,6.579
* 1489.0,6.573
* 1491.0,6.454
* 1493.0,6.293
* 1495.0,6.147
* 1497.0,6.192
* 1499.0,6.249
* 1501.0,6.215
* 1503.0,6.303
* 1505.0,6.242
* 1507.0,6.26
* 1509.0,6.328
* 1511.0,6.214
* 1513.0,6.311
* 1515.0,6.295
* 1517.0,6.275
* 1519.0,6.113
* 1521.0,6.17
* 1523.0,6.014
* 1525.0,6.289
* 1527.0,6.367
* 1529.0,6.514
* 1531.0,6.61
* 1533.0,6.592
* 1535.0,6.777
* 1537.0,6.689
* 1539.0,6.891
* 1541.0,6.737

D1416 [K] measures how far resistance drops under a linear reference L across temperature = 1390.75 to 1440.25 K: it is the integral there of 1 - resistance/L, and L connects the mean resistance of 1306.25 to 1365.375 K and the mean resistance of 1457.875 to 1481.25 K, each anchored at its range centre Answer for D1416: 8.0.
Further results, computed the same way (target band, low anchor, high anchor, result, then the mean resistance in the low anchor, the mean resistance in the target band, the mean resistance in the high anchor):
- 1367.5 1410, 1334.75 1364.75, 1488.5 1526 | 1.49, 7.06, 6.62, 6.26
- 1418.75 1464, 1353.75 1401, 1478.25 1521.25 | 6.93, 6.65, 5.47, 6.3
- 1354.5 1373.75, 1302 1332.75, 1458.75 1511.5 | 2.58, 8.09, 6.58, 6.31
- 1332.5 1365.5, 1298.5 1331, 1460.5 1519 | 2.15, 7.95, 7.14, 6.3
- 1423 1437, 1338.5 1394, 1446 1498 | 4.16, 6.77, 4.54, 6.26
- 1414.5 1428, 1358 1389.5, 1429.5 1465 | 1.94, 6.63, 5.18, 5.72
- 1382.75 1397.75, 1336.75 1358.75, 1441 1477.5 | 0.06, 7.1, 6.7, 6.13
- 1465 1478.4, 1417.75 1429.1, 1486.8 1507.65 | -0.96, 4.86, 6.22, 6.31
